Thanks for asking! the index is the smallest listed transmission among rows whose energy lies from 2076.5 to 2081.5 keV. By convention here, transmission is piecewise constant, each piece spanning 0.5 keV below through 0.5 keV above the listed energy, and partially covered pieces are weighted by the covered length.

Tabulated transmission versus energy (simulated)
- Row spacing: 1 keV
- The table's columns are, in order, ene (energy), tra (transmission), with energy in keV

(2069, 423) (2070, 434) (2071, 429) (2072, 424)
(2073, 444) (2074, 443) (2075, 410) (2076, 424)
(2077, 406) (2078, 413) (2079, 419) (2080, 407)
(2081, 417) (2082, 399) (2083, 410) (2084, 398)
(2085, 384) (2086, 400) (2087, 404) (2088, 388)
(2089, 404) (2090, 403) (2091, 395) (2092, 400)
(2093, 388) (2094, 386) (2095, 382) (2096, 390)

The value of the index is 406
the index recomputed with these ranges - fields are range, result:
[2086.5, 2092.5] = 388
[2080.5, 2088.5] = 384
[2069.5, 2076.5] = 410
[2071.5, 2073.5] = 424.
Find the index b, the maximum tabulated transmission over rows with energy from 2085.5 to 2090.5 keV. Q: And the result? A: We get 404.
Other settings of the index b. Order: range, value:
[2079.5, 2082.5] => 417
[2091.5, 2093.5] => 400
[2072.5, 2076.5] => 444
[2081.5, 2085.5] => 410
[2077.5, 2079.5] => 419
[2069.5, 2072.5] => 434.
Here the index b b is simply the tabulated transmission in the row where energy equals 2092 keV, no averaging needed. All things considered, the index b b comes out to 400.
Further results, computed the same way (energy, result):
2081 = 417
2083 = 410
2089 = 404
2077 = 406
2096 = 390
